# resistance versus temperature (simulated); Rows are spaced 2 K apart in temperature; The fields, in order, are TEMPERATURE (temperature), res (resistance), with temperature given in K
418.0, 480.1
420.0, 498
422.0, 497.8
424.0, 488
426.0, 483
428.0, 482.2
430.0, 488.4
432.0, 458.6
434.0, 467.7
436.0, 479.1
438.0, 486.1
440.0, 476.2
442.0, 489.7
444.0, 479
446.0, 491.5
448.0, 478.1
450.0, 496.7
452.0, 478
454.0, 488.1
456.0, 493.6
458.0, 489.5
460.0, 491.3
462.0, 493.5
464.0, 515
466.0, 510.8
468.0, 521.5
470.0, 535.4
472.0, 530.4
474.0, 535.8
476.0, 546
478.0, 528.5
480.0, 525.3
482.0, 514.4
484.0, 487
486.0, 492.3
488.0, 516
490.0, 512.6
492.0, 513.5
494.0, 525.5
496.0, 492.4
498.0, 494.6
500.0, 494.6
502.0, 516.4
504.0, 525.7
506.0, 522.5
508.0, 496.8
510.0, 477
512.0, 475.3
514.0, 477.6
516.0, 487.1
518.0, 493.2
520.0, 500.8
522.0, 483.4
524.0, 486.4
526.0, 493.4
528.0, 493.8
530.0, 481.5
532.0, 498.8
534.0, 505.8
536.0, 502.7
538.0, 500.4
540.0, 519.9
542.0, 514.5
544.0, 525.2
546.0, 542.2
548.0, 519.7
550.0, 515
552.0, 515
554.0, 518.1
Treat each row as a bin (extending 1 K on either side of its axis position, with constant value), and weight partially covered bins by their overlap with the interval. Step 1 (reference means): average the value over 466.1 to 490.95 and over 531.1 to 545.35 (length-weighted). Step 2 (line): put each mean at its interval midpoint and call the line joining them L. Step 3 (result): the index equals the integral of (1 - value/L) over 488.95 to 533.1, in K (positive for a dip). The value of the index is 1.5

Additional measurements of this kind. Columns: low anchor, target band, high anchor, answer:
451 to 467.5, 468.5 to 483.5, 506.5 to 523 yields -1.1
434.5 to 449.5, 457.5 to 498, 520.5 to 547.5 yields -1.9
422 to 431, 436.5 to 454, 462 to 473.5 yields 0.6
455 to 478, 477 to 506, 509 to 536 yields -0.4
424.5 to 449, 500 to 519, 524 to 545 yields 0.0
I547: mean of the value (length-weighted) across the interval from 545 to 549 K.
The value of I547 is 531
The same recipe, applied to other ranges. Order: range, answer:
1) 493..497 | 509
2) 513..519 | 486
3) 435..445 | 482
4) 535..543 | 509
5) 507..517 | 483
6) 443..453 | 485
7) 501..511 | 508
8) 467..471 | 528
